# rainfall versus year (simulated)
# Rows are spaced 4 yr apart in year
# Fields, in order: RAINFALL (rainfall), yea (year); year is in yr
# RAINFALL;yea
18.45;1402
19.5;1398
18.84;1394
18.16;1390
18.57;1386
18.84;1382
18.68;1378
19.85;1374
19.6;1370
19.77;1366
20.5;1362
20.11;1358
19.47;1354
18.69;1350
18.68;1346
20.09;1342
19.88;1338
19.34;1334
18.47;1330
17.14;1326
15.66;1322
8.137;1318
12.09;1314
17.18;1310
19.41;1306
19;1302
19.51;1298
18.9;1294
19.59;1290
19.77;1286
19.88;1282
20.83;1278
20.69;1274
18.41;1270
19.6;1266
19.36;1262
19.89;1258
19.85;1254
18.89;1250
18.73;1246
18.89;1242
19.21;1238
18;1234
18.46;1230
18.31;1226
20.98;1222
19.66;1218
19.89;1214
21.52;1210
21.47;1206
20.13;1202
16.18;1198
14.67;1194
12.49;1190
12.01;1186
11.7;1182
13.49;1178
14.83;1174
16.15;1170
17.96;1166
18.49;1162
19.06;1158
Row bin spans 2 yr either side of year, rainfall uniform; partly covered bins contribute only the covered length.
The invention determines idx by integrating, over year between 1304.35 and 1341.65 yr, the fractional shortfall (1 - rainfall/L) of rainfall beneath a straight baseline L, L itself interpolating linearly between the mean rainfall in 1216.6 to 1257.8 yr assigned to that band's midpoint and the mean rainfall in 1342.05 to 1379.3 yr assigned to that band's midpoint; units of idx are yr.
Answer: 5.58 yr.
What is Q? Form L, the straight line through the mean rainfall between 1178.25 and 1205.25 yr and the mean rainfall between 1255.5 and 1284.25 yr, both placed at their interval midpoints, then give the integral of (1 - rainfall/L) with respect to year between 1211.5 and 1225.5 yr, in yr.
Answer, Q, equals -3.0 yr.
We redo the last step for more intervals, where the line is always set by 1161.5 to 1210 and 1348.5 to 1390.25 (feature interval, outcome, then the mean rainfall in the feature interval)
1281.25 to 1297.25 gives -1.5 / 19.5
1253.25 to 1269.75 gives -2.1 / 19.5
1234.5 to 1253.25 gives -2.1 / 18.9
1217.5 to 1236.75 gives -2.7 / 19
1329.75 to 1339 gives -0.3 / 19.3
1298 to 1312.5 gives -0.2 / 18.4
